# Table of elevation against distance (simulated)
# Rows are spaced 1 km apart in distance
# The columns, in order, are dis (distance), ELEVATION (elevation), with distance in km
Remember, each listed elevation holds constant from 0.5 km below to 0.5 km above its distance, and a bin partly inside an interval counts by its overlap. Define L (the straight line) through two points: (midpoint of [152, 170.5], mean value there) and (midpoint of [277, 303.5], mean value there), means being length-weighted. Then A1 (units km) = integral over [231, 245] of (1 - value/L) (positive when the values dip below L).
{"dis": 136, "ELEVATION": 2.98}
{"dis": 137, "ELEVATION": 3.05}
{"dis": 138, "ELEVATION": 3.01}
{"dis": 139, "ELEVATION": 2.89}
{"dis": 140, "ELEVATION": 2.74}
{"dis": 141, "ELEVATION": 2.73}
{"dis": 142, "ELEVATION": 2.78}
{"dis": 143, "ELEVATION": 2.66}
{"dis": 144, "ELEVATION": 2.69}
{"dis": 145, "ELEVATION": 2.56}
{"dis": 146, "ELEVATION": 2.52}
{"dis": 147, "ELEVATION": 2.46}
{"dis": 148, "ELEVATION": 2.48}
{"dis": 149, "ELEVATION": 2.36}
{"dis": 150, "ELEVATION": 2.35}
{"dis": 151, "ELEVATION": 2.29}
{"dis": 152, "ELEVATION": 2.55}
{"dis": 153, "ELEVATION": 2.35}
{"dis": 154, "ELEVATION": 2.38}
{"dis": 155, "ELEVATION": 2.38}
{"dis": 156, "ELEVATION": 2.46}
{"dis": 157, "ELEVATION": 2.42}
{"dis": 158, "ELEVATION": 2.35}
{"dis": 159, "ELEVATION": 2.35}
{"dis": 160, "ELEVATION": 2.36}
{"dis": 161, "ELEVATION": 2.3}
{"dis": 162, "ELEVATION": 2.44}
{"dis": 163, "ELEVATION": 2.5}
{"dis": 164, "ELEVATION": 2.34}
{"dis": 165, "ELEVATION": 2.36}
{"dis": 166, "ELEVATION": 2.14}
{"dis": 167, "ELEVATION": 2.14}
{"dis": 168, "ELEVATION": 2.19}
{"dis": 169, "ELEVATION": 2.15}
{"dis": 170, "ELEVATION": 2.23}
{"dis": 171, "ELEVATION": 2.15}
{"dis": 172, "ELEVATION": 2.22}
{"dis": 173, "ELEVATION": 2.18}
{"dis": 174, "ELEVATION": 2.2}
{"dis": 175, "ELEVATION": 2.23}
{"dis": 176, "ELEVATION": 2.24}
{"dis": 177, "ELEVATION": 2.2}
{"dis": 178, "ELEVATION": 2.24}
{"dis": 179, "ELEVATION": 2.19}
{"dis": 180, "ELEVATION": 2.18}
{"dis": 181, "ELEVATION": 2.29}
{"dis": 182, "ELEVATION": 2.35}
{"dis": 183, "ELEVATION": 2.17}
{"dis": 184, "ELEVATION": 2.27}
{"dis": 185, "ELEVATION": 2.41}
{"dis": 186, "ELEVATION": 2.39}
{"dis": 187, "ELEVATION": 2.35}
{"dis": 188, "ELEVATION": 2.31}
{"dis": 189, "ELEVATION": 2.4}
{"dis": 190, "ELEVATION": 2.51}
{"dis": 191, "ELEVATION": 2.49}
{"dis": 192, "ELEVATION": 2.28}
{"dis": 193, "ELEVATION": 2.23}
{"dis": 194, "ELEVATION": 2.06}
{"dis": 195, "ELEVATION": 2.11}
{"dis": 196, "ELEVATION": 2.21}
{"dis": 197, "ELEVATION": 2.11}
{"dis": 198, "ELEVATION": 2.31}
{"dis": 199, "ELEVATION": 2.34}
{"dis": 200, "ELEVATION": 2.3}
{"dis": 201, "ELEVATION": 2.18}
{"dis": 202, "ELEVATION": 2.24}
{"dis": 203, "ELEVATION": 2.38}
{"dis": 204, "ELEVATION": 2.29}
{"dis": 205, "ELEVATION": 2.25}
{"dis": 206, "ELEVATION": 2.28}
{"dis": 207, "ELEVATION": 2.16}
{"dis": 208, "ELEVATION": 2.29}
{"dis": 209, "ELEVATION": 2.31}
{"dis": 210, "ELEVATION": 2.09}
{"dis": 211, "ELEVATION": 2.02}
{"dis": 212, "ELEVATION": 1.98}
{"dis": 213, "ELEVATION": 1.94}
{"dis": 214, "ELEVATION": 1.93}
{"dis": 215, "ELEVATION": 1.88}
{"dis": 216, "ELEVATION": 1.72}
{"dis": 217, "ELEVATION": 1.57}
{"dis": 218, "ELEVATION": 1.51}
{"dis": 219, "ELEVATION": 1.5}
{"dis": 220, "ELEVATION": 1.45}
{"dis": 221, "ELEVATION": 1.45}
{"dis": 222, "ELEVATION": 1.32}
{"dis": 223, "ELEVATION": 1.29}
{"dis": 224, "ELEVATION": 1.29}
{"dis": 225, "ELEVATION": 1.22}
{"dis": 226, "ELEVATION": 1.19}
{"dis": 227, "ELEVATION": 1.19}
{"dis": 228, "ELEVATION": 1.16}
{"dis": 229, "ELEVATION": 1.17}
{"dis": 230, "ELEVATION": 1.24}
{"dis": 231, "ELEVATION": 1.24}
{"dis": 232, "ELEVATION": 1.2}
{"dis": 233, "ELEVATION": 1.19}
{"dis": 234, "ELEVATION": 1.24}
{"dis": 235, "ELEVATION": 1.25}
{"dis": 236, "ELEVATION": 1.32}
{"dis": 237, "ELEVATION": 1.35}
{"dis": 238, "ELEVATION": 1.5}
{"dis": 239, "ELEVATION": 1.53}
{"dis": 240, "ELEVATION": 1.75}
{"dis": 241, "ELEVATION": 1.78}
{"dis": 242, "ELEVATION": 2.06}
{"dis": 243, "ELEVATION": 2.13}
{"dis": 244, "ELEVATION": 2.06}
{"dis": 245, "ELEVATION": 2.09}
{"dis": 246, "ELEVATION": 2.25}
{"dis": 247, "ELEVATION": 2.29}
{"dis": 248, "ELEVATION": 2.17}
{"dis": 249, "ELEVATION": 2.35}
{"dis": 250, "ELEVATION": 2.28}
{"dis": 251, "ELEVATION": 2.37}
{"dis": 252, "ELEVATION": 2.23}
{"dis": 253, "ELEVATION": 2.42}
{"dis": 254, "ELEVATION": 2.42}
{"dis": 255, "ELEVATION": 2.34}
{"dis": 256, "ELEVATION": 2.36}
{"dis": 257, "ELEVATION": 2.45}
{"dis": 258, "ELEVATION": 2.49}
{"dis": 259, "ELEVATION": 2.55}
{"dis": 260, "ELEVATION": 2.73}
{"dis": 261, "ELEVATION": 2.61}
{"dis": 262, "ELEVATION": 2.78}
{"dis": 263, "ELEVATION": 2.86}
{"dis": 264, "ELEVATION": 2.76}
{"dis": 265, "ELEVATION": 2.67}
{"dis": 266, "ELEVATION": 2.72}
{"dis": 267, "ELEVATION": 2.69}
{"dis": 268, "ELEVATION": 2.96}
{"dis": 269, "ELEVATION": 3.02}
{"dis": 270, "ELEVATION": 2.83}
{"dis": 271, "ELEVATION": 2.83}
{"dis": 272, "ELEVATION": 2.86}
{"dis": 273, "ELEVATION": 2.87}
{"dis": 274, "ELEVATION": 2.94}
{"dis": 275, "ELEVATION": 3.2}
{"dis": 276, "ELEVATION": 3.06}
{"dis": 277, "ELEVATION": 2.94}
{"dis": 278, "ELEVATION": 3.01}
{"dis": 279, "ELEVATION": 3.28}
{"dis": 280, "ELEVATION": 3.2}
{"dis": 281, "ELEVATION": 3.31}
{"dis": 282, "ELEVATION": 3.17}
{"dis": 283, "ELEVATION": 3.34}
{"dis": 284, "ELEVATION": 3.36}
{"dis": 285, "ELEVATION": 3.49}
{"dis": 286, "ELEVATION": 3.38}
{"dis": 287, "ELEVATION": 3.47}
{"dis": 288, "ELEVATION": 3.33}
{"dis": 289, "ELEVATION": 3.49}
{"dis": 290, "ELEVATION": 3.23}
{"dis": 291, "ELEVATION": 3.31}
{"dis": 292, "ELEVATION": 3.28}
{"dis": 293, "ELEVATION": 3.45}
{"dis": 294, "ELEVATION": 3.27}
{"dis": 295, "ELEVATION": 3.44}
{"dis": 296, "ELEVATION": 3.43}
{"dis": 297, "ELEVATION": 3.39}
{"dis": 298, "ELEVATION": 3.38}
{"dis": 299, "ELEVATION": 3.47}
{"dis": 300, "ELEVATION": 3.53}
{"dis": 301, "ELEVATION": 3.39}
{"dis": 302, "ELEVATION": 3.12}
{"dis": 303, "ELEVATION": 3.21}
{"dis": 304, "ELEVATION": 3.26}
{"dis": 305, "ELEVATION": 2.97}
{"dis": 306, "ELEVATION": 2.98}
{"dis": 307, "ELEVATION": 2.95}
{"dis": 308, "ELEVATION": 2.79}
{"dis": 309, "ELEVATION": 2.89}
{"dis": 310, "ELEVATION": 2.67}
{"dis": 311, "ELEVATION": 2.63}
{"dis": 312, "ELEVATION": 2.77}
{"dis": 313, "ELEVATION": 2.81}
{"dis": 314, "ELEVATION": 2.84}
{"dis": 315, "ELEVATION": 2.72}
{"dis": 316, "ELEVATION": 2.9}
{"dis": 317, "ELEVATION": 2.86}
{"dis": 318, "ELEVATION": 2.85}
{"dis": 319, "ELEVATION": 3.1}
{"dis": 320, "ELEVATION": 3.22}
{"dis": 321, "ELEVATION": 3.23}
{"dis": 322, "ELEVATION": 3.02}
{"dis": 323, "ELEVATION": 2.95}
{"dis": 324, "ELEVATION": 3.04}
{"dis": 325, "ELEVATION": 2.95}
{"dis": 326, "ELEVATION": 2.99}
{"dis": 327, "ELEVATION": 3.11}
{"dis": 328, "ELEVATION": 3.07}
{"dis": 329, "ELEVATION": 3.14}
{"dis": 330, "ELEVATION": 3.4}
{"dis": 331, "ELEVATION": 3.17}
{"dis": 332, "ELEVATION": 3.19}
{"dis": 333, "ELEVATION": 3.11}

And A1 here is 6.48 km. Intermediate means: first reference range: 2.33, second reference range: 3.33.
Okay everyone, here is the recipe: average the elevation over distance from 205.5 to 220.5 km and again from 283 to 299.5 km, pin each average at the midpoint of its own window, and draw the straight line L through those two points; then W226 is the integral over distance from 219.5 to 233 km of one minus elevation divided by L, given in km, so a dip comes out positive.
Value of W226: 5.6 km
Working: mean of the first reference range 1.91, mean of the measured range 1.26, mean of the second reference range 3.38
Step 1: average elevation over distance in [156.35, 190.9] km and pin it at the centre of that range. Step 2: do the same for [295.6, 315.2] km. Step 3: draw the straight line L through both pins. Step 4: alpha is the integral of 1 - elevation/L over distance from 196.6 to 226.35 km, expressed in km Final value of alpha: 7.2 km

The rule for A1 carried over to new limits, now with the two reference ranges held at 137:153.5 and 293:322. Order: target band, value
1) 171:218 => 9.44 km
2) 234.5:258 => 6.97 km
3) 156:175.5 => 2.79 km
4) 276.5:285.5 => -0.69 km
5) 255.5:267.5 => 1.25 km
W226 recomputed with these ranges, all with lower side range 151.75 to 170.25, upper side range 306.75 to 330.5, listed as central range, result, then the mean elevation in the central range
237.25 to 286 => 2.2 km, 2.61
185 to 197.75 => 0.8 km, 2.29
